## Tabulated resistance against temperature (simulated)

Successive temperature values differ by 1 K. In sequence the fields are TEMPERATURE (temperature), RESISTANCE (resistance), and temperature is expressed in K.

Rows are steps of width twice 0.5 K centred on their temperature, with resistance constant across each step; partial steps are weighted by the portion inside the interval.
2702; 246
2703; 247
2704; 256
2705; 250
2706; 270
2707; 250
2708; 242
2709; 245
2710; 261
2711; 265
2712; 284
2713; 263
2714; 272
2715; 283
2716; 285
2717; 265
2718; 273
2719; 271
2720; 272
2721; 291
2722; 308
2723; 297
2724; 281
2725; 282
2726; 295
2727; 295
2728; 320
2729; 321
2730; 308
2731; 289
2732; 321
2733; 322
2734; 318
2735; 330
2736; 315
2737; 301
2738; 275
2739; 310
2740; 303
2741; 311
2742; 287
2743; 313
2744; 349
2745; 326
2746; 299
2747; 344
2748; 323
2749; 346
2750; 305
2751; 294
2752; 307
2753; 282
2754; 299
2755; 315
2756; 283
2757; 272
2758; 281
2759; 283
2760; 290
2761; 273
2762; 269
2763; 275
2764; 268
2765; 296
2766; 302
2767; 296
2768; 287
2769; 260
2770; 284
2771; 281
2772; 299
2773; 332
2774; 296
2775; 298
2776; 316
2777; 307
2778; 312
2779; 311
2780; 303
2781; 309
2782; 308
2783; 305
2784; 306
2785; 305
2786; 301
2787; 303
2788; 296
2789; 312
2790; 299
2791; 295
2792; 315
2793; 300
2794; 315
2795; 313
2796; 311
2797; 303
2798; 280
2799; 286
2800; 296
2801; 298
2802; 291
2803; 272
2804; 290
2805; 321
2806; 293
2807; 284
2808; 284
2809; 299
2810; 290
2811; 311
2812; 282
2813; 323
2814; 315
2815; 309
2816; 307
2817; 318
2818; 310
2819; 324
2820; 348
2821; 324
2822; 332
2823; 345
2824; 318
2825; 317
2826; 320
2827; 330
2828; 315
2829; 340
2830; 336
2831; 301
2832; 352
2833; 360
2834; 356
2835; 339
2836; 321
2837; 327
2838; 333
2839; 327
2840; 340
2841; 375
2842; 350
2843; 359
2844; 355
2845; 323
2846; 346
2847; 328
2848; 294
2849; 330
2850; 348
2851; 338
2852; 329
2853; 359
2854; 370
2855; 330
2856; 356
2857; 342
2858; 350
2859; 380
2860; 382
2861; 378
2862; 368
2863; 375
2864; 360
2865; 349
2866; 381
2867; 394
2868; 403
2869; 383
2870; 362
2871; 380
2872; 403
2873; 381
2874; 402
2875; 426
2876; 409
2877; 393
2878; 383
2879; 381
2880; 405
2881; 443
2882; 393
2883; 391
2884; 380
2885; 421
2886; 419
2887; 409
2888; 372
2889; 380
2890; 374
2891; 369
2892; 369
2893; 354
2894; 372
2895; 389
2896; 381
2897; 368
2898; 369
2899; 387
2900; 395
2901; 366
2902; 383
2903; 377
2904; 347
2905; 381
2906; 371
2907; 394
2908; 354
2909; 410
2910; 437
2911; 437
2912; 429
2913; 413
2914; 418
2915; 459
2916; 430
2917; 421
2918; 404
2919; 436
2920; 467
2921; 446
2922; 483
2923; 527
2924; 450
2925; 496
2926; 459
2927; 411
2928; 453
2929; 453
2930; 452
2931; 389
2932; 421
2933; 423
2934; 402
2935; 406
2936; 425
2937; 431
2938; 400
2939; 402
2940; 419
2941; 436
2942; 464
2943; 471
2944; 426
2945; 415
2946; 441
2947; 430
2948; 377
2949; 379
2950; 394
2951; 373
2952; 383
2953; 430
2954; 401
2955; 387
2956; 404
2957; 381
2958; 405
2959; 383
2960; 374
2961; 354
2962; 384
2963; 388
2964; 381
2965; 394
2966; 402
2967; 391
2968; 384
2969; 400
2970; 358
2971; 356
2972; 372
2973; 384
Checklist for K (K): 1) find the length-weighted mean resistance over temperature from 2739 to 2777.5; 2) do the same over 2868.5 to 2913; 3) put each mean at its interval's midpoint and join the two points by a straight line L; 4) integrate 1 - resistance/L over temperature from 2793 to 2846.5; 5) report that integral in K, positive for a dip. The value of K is 3.49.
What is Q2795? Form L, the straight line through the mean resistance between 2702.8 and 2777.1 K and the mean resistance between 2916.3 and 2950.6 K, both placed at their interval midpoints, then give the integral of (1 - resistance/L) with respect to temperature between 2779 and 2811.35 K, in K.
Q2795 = 3.1 K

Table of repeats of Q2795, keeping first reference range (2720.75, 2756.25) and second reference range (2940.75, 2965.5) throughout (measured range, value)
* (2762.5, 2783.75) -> 1.67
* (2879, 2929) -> -3.65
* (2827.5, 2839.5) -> 0.53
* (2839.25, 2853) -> 0.57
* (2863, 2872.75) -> -0.40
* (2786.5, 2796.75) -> 0.78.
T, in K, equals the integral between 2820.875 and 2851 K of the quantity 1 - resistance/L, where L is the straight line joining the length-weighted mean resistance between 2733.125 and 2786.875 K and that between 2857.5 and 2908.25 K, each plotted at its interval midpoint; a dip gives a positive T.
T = 1.5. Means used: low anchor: 301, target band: 335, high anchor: 383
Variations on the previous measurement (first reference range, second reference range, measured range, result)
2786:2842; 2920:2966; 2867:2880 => -1.1 K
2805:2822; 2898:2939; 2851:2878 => -0.8 K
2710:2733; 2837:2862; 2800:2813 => 1.3 K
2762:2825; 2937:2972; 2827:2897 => -4.4 K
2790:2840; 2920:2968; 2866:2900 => -2.0 K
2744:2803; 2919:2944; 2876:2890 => 0.0 K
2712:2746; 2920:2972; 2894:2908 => 0.5 K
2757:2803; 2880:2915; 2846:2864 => 0.3 K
